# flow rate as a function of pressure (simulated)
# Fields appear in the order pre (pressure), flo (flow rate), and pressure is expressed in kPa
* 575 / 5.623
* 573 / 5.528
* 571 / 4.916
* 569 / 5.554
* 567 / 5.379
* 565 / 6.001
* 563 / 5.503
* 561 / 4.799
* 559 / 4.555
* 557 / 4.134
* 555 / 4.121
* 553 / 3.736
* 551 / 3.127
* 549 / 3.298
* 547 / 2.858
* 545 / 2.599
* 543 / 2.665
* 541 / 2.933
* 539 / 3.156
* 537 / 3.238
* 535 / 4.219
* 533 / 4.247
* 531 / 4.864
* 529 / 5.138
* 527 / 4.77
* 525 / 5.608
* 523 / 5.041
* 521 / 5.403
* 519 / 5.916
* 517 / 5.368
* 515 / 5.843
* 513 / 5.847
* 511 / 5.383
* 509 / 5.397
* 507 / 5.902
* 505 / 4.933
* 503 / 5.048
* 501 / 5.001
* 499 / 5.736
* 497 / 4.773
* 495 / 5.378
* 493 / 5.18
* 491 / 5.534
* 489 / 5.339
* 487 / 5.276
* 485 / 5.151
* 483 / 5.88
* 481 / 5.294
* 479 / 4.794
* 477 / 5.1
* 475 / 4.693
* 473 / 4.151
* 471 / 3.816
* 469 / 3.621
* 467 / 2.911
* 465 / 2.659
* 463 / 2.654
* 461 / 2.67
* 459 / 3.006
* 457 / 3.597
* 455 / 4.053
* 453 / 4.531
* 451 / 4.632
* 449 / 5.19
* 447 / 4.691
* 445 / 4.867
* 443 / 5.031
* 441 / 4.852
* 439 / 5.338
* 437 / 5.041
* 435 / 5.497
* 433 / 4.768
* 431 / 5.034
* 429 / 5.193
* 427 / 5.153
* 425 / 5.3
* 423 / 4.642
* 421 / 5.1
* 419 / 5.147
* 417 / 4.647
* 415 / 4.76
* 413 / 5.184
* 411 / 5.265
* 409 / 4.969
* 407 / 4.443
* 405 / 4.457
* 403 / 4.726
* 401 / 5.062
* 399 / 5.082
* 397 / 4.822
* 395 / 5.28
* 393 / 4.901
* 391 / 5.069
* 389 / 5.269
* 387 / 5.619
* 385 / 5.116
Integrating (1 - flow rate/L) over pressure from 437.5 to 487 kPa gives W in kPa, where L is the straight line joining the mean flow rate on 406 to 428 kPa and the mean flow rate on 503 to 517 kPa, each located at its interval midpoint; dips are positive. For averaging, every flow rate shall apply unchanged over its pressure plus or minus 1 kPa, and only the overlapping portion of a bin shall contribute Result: 8.5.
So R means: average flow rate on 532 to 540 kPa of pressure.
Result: 3.72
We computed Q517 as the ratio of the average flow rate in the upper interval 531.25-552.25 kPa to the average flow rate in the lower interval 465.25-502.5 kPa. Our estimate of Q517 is 0.68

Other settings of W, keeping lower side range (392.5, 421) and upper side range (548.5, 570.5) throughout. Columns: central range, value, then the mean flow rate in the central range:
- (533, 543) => 2.7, 3.4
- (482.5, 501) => -2.3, 5.33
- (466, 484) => 1.1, 4.47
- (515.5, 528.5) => -1.9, 5.36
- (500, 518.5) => -2.8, 5.43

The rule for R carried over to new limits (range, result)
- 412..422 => 4.97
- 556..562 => 4.5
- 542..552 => 2.91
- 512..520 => 5.74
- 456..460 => 3.3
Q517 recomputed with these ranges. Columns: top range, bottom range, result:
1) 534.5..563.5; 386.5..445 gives 0.72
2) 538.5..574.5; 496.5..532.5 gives 0.79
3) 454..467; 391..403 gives 0.62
